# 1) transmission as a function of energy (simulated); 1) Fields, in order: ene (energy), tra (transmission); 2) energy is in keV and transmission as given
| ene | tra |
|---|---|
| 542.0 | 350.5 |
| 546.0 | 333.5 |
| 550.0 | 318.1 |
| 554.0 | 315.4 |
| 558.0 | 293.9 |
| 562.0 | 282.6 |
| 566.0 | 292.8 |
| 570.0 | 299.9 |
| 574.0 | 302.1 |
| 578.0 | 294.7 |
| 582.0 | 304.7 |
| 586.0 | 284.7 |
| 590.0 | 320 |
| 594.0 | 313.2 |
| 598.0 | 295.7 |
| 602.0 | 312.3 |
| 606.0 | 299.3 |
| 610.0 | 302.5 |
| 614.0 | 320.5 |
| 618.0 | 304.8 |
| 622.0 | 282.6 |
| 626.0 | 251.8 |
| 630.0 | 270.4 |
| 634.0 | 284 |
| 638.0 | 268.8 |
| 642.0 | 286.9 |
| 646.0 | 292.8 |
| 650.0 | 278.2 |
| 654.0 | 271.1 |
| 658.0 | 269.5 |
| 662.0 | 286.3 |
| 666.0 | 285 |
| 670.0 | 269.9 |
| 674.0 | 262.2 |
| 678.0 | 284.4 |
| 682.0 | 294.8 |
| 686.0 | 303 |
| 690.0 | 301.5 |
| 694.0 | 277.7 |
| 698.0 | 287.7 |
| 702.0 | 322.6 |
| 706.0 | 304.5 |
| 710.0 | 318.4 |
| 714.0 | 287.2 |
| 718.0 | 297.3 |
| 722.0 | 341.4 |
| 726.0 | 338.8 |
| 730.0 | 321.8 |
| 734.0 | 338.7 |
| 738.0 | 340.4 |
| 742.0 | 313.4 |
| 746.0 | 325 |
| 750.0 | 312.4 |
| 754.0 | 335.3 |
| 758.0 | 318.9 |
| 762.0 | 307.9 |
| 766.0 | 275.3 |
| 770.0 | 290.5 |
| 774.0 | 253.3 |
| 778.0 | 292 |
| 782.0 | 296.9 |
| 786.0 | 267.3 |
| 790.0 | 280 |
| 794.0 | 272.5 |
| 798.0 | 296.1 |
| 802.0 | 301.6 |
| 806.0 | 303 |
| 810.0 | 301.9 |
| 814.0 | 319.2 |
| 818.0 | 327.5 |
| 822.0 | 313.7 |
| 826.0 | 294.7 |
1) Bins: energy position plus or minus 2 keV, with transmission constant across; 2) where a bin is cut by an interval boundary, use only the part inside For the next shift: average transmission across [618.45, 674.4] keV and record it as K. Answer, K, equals 277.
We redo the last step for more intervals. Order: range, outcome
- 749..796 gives 291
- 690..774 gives 311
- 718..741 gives 332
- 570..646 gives 294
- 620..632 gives 268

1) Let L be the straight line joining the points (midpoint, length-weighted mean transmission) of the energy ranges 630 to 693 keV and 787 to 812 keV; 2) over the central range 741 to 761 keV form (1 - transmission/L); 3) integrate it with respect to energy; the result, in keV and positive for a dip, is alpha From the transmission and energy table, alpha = -2.3 keV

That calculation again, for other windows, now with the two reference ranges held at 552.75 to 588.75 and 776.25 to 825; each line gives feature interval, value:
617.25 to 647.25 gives 1.8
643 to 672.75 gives 1.8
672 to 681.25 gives 0.7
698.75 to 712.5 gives -0.7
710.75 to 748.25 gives -3.2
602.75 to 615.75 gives -0.5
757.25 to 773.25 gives 0.2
